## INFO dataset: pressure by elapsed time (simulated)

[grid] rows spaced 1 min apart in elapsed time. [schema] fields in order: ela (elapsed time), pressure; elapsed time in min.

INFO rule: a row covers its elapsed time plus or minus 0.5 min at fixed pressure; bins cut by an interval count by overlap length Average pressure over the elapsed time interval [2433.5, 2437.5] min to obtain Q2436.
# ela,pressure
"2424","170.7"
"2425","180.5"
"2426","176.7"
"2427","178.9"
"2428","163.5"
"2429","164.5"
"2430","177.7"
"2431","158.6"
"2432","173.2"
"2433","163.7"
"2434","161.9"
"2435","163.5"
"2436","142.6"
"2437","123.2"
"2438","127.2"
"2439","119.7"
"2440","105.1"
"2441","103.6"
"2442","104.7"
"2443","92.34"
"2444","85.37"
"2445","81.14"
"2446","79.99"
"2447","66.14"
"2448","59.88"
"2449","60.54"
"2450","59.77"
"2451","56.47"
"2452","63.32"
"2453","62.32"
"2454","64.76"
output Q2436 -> 148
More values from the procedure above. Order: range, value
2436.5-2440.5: 119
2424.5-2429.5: 173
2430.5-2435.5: 164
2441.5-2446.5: 88.7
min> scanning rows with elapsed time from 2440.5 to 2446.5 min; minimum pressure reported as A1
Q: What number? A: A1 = 79.99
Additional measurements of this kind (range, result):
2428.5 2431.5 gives 158.6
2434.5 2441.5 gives 103.6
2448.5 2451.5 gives 56.47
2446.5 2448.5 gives 59.88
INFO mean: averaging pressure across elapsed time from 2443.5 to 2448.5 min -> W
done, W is 74.5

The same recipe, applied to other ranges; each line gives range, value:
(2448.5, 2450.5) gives 60.2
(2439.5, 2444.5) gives 98.2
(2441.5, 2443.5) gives 98.5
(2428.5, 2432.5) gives 168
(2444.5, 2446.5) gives 80.6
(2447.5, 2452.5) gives 60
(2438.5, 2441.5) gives 109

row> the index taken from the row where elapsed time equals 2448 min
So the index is 59.88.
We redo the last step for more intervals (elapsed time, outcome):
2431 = 158.6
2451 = 56.47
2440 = 105.1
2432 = 173.2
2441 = 103.6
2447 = 66.14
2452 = 63.32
